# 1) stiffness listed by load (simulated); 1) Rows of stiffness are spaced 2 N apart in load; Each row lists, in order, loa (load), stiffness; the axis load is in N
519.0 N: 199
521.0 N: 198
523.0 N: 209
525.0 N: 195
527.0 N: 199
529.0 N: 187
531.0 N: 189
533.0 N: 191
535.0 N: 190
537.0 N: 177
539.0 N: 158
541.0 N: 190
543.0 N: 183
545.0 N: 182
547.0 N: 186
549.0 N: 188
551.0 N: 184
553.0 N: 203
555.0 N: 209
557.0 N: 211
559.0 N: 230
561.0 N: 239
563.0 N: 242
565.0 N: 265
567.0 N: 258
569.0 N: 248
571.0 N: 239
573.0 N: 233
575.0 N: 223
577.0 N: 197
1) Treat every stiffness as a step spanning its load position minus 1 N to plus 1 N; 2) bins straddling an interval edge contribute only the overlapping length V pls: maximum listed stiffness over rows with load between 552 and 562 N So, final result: 239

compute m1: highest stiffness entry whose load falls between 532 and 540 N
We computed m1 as 191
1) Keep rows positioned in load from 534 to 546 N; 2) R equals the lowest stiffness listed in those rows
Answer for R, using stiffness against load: 158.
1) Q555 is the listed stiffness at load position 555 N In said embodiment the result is 209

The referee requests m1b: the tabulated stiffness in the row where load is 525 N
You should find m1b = 195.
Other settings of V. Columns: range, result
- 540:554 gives 203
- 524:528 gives 199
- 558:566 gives 265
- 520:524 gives 209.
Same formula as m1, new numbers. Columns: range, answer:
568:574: 248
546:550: 188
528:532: 189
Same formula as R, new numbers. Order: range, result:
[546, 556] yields 184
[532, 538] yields 177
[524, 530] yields 187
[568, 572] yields 239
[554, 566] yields 209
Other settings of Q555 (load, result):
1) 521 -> 198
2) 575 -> 223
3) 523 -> 209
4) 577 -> 197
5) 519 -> 199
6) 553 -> 203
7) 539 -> 158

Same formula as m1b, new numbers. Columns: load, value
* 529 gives 187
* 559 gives 230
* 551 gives 184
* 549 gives 188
